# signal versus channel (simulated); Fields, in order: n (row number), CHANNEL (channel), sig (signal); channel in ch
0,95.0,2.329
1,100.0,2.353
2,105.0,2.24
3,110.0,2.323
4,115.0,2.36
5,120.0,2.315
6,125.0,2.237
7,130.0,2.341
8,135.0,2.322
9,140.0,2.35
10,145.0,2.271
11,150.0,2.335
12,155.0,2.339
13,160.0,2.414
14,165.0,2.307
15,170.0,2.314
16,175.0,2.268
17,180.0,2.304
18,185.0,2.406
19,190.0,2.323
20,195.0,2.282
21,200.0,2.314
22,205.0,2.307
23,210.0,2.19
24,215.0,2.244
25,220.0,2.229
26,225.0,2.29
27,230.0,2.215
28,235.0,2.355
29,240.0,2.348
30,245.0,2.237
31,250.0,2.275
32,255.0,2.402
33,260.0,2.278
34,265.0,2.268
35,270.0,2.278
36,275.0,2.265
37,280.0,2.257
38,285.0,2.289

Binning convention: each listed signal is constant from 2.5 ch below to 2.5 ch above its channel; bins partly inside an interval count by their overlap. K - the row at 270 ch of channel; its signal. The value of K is 2.278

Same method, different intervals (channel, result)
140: 2.35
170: 2.314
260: 2.278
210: 2.19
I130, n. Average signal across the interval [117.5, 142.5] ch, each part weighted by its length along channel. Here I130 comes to 2.31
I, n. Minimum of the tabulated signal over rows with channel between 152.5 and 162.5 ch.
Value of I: 2.339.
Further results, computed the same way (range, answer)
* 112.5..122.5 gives 2.315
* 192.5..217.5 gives 2.19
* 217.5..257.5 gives 2.215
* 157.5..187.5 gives 2.268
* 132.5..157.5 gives 2.271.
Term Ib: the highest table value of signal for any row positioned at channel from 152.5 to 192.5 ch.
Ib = 2.414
